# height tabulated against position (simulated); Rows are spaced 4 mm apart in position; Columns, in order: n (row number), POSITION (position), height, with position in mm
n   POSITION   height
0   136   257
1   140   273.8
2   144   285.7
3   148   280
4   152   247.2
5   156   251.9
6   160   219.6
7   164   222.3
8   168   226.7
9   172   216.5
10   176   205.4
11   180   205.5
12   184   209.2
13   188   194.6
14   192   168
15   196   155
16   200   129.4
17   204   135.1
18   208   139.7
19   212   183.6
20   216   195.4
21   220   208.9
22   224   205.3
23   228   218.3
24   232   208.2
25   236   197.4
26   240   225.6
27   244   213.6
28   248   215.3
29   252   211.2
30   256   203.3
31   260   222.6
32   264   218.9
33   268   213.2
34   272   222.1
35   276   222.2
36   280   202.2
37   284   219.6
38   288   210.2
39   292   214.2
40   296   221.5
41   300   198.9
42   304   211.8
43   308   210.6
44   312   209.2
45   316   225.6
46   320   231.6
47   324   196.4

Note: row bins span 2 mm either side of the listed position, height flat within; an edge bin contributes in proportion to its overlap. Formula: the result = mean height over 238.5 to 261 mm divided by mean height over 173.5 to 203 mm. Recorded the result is 1.19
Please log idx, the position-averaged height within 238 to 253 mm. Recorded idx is 217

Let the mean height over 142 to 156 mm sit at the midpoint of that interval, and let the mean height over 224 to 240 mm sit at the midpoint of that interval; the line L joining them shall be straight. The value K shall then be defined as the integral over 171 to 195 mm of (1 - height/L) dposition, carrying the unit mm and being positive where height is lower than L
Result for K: 4.6 mm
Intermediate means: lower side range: 268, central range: 197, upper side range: 210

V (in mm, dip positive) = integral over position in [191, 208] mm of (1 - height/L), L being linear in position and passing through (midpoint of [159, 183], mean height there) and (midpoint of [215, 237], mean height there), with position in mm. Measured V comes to 5.3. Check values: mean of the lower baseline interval 216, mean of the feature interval 145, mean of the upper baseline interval 206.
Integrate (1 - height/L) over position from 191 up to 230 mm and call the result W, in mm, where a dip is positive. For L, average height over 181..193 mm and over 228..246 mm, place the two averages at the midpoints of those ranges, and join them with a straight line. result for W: 5.5 mm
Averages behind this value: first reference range 194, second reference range 212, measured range 174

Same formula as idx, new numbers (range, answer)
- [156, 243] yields 195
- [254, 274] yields 216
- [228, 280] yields 214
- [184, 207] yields 160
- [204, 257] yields 199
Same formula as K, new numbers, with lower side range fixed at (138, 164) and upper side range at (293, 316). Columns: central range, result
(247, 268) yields 1.1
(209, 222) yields 2.5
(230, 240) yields 1.1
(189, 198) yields 2.9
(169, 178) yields 1.4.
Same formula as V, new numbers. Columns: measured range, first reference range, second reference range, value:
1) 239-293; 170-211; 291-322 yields -3.6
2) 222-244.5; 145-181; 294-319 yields 1.2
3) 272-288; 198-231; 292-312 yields -1.0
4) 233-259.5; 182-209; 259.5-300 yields -2.4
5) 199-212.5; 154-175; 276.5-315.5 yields 4.7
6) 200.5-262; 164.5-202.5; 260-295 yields 2.0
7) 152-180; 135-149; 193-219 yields 0.9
